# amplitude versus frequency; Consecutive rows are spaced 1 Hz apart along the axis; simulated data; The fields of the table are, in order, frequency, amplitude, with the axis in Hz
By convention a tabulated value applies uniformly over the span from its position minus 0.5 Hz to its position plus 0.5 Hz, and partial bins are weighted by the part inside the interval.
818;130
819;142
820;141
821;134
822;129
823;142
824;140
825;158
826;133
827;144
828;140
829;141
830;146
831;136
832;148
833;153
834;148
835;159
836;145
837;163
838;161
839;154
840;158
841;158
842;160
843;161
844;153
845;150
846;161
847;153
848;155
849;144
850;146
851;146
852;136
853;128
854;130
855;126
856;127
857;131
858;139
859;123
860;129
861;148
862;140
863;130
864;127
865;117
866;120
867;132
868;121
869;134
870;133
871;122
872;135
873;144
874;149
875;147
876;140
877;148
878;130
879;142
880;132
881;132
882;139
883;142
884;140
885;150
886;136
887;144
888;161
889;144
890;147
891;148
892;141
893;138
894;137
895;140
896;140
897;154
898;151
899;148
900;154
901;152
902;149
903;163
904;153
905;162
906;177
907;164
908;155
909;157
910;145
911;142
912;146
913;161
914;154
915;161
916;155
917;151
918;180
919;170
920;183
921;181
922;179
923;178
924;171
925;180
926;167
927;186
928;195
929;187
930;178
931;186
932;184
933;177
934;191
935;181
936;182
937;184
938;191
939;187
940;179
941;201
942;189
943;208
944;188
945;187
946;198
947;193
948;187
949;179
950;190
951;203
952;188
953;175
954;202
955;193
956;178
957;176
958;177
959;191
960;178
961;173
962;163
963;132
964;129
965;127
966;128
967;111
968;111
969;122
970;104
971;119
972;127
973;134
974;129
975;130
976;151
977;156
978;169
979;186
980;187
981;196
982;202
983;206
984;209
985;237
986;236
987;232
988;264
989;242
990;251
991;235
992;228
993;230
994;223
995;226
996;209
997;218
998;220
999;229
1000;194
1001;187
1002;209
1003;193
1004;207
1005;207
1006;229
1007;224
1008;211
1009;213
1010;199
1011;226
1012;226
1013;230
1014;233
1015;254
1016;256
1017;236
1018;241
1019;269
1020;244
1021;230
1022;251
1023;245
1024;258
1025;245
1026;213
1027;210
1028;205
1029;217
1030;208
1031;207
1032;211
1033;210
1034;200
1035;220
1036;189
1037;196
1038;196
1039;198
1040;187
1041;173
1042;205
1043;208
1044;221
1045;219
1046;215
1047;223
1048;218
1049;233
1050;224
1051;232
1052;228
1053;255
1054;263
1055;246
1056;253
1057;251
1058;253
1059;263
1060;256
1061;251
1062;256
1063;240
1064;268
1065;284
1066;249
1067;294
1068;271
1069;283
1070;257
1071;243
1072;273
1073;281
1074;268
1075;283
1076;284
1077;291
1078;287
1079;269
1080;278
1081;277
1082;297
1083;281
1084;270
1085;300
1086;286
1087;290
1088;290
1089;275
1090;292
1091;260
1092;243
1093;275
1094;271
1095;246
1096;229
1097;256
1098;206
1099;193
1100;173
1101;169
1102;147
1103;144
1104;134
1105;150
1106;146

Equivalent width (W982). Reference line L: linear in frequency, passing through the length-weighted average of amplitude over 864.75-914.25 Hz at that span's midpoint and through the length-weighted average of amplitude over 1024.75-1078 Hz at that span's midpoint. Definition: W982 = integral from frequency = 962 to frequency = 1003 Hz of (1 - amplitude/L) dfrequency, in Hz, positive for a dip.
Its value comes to 3.2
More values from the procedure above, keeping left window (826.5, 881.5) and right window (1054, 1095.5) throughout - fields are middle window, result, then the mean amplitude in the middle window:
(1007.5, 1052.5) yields 4.23 Hz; 221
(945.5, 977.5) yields 7.12 Hz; 158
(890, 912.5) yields 2.44 Hz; 151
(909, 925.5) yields 1.28 Hz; 165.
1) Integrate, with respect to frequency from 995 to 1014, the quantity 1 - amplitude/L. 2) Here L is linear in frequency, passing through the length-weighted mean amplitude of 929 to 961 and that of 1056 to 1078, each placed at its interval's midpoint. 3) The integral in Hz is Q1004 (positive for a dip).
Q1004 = 1.0 Hz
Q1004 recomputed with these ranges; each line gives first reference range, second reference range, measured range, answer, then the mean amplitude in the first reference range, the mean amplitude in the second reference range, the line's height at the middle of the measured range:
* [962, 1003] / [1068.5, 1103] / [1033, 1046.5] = 1.3 Hz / 183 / 258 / 225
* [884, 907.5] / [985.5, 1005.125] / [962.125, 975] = 5.0 Hz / 150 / 222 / 203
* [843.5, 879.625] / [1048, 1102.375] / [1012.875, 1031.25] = -0.6 Hz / 137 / 257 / 227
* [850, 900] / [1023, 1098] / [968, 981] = 3.5 Hz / 138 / 246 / 196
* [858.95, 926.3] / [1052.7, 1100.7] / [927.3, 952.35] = -1.5 Hz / 148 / 263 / 178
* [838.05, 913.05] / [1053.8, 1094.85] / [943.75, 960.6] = 0.5 Hz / 144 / 271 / 193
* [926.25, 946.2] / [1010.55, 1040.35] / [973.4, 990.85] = 0.6 Hz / 188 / 224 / 206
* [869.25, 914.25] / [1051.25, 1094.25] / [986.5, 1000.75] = -0.8 Hz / 146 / 269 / 215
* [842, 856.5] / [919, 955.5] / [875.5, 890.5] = 1.7 Hz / 145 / 186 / 160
